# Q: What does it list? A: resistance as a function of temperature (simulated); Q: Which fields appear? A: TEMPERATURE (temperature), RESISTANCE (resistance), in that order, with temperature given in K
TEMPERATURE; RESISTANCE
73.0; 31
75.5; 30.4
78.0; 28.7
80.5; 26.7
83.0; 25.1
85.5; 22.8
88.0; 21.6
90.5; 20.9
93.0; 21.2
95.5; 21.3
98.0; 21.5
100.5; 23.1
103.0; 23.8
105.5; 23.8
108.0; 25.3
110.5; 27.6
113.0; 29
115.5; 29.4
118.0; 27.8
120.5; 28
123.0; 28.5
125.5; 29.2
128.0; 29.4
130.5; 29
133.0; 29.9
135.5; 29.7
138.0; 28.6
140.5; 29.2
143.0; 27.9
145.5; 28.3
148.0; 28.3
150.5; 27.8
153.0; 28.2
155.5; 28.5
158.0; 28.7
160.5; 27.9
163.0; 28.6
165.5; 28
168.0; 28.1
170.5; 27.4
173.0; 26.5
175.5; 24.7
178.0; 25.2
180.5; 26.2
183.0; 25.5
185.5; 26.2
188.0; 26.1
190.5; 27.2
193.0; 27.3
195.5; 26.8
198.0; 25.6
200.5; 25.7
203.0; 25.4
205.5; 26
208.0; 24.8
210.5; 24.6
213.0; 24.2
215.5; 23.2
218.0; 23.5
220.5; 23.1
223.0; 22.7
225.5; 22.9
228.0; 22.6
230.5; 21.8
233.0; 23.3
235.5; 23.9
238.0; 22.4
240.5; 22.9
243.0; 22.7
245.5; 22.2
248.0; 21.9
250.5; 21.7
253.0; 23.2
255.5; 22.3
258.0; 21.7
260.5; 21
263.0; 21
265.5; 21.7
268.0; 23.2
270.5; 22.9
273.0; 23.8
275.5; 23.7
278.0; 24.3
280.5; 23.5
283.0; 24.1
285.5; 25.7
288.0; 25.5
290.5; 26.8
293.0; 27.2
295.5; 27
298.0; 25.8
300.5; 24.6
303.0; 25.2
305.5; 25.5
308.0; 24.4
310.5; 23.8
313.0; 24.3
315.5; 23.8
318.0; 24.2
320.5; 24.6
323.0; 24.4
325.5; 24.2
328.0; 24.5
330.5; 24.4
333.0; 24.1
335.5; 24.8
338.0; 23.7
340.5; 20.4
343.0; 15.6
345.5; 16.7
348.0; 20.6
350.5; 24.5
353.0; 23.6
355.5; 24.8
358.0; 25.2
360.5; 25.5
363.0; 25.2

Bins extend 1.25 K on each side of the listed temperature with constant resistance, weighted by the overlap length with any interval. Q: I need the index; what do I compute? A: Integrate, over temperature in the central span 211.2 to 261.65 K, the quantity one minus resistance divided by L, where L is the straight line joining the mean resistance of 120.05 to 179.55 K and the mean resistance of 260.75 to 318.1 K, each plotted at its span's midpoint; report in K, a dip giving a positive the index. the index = 6.11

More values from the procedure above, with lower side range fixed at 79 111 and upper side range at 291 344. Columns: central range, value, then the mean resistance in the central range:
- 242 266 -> 2.03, 21.9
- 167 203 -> -3.90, 26.3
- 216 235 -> 0.77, 22.9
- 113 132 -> -4.29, 28.8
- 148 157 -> -1.76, 28.2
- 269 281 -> 0.20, 23.6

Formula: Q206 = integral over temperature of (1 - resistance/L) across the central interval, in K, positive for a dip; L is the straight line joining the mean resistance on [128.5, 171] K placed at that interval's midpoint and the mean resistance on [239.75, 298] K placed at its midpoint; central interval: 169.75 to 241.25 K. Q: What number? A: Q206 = 3.98 K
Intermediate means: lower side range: 28.5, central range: 24.7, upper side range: 23.5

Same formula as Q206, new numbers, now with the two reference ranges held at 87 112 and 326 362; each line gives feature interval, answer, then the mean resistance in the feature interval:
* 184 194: -1.6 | 26.7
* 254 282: 0.3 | 22.7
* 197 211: -1.5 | 25.4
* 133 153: -4.8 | 28.6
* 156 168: -2.8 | 28.3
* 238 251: 0.3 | 22.3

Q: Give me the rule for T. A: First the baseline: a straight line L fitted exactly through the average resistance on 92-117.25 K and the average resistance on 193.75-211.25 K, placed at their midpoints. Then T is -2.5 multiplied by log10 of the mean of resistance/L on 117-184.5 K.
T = -0.12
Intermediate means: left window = 24.7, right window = 25.6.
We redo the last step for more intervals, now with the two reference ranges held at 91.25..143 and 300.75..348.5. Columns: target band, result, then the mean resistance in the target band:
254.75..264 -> 0.13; 21.5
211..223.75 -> 0.07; 23.4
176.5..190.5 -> -0.01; 25.9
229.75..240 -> 0.08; 22.9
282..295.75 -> -0.10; 26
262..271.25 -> 0.09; 22.2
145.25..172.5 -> -0.08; 28.1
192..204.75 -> -0.03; 26.1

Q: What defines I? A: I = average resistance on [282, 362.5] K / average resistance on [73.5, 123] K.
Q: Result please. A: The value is 0.95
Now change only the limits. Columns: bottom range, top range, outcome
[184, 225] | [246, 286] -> 0.91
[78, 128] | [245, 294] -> 0.92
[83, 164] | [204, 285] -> 0.86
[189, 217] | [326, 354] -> 0.87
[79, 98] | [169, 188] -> 1.14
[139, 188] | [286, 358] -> 0.87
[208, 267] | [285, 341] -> 1.09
